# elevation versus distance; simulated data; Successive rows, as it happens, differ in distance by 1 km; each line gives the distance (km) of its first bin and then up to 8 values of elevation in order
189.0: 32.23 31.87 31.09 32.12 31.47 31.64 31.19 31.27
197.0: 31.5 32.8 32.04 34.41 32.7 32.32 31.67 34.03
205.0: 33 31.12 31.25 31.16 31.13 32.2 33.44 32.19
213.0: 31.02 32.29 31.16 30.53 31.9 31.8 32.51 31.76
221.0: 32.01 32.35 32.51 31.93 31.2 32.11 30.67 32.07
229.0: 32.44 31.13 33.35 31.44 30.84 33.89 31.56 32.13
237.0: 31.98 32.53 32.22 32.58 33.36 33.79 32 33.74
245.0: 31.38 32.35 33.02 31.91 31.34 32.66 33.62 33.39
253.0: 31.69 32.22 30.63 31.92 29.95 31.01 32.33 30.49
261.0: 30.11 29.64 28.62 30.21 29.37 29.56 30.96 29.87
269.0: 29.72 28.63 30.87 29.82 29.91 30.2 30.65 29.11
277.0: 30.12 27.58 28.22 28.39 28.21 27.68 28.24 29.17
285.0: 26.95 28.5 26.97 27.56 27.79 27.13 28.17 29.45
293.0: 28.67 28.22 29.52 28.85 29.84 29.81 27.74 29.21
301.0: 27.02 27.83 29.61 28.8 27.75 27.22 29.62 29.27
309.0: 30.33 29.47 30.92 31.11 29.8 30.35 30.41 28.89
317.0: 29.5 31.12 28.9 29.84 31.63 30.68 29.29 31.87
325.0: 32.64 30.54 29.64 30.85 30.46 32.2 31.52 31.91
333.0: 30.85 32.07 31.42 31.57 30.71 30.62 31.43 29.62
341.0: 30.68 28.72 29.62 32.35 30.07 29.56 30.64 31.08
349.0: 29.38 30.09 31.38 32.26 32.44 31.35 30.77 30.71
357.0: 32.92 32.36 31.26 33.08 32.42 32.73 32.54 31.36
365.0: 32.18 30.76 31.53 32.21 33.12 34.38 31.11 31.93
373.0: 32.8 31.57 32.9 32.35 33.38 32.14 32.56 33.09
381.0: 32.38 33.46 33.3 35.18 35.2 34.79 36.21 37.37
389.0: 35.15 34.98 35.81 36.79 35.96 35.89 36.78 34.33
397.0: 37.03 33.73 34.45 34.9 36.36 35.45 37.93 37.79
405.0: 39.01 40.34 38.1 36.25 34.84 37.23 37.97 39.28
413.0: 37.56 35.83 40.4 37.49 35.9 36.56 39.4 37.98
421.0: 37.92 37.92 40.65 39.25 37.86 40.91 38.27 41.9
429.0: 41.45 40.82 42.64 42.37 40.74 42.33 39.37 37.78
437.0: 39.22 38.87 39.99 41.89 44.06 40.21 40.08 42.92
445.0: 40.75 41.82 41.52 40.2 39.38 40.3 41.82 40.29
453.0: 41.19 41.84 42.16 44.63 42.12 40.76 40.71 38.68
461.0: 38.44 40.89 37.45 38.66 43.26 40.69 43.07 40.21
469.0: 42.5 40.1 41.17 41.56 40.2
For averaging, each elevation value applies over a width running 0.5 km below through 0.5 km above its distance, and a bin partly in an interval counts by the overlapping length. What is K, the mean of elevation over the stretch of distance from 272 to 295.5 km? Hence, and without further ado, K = 28.6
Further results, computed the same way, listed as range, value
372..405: 34.8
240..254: 32.6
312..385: 31.4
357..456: 37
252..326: 29.5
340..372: 31.4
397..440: 38.5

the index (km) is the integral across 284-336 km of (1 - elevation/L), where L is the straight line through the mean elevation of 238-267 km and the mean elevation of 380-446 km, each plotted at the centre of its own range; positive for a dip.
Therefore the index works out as 6.6 km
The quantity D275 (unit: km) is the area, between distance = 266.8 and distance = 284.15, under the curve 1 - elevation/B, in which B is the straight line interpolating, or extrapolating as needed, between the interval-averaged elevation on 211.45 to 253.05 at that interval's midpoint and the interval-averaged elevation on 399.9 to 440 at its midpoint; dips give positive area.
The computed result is 2.3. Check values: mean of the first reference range 32.2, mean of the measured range 29.3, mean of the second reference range 38.7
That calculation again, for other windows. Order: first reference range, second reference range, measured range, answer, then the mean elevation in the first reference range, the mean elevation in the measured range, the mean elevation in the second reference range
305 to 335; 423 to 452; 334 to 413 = 3.7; 30.4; 33.4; 40.7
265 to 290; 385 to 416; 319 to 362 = 2.3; 28.9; 31.1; 36.6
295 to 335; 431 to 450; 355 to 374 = 1.2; 30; 32.1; 40.8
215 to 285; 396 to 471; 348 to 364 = 1.9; 31.1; 31.7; 39.5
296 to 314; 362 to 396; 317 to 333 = -0.2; 29.2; 30.8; 33.7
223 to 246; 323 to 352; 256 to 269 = 0.7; 32.2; 30.2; 30.8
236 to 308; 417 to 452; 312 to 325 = 1.0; 30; 30.3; 40.2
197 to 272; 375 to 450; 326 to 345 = 2.3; 31.7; 30.9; 37.7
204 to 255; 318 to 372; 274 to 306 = 3.2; 32.1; 28.5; 31.2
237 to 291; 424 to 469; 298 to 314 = 1.8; 30.4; 29.1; 40.8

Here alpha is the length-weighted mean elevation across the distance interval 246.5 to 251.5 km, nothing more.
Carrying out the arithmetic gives 32.5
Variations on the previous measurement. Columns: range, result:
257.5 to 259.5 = 31.7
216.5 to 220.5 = 32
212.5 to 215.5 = 31.5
